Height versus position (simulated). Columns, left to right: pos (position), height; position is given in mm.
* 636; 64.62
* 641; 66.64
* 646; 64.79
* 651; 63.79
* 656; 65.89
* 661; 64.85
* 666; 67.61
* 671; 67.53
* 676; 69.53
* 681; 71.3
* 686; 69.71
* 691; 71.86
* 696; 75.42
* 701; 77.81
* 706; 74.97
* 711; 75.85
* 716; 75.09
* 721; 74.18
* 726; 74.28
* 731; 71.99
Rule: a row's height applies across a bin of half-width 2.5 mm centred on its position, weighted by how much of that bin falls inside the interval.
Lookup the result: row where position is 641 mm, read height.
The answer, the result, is 66.64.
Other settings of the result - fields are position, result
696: 75.42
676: 69.53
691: 71.86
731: 71.99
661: 64.85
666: 67.61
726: 74.28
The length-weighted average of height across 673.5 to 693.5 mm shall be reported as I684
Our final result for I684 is 70.6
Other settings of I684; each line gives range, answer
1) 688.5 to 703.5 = 75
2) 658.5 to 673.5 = 66.7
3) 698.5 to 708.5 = 76.4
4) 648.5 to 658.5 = 64.8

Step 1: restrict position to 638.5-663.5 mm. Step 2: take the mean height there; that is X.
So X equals 65.2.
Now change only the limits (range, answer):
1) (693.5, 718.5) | 75.8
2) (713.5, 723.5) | 74.6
